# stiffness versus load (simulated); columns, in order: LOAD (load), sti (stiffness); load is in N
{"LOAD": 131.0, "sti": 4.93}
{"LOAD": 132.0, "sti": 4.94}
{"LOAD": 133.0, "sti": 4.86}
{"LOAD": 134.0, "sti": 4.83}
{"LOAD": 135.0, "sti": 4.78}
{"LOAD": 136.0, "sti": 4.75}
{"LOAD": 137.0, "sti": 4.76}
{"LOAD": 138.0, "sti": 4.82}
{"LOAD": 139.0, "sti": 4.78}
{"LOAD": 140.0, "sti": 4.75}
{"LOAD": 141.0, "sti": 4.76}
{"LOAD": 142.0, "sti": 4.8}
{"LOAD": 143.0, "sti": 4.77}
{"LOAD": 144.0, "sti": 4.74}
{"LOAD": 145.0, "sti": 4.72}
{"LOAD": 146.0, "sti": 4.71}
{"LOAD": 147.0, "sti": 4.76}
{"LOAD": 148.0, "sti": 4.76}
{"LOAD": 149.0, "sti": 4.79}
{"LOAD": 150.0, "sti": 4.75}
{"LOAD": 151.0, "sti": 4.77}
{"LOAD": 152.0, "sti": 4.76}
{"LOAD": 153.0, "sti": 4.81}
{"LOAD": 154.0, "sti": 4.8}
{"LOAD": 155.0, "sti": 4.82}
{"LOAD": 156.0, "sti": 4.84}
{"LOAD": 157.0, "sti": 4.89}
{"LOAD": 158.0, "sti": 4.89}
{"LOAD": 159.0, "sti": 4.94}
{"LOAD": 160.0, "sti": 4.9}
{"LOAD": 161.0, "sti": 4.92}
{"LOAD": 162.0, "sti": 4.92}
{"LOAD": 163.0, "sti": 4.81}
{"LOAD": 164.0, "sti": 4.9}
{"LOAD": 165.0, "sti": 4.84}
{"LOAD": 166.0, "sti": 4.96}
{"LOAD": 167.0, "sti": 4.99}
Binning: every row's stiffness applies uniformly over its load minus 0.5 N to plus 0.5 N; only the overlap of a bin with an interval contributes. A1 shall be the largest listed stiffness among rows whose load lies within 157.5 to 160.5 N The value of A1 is 4.94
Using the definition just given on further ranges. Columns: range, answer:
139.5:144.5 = 4.8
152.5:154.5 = 4.81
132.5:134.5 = 4.86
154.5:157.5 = 4.89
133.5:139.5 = 4.83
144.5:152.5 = 4.79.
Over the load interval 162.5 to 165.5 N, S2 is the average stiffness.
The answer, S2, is 4.85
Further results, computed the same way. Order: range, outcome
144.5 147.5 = 4.73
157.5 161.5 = 4.91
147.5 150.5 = 4.77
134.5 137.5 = 4.76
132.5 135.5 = 4.82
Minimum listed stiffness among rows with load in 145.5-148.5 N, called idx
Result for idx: 4.71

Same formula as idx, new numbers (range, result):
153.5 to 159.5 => 4.8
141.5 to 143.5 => 4.77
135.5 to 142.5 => 4.75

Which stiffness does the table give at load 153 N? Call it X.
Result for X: 4.81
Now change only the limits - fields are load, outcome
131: 4.93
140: 4.75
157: 4.89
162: 4.92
